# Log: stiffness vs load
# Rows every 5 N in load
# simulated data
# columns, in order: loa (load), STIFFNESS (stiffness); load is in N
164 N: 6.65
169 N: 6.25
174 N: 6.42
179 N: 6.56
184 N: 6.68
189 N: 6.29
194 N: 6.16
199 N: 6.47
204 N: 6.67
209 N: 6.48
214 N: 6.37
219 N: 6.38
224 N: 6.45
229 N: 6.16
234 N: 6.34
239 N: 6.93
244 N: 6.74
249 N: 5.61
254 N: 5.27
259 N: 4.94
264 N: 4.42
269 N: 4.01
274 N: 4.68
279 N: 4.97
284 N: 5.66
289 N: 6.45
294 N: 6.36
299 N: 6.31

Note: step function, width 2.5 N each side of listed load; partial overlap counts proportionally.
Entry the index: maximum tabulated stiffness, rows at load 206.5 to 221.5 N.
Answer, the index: 6.48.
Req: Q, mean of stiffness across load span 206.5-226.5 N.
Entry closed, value 6.42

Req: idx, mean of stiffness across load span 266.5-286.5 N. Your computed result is 4.83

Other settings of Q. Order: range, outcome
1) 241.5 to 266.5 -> 5.4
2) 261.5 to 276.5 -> 4.37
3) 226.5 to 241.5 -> 6.48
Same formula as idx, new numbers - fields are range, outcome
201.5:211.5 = 6.58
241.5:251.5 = 6.17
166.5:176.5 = 6.33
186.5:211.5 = 6.41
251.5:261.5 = 5.1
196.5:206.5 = 6.57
